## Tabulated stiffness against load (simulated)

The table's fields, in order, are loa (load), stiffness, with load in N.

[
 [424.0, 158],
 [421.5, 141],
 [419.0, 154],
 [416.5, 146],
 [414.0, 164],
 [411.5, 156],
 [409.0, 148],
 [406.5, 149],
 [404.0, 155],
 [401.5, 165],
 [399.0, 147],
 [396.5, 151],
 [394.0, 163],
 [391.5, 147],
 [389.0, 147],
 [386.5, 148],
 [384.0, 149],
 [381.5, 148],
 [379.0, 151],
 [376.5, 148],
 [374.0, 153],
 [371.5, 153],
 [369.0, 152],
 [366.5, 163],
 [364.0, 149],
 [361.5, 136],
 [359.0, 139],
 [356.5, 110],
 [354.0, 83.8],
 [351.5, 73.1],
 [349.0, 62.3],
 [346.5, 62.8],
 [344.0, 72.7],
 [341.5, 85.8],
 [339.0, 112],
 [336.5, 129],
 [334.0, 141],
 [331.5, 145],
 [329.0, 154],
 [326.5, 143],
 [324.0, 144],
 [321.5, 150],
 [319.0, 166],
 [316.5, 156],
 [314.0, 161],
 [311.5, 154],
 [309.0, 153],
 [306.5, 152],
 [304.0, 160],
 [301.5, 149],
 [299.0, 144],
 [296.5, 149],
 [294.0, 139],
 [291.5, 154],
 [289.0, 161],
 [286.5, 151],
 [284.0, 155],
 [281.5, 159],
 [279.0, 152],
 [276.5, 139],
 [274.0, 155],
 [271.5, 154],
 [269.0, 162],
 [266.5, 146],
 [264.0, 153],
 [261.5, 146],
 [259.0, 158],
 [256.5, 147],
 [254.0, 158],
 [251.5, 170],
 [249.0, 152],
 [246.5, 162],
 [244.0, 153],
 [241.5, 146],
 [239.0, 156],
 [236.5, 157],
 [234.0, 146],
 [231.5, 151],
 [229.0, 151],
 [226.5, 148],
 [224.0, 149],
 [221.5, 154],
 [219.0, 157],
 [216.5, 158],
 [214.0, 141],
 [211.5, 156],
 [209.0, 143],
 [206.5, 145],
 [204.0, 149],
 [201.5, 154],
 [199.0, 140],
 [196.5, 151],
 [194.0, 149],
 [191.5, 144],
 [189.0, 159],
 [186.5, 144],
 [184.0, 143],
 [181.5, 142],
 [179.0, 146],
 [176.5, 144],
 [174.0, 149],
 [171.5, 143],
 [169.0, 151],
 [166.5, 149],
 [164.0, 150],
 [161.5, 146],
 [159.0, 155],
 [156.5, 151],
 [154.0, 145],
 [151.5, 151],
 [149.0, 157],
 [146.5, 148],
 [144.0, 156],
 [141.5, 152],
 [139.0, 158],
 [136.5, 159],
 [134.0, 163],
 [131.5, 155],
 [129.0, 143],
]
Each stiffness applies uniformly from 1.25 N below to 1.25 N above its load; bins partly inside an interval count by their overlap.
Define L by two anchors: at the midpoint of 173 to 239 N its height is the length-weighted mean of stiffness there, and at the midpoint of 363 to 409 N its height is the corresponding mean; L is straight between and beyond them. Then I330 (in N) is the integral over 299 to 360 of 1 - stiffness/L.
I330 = 9.4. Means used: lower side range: 149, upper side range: 152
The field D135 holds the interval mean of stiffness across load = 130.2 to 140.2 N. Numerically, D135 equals 159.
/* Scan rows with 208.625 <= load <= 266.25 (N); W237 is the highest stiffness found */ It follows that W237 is 170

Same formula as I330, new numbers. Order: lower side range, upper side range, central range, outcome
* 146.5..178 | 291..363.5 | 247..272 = -3.0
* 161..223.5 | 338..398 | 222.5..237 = -0.6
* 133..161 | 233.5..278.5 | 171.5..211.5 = 1.7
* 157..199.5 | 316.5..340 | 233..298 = -3.5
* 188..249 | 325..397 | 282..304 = -1.8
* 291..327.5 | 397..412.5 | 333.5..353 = 7.9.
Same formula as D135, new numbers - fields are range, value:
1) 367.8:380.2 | 151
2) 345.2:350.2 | 62.7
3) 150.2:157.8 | 149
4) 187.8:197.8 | 151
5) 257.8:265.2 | 152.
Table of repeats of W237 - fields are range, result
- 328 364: 154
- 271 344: 166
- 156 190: 159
